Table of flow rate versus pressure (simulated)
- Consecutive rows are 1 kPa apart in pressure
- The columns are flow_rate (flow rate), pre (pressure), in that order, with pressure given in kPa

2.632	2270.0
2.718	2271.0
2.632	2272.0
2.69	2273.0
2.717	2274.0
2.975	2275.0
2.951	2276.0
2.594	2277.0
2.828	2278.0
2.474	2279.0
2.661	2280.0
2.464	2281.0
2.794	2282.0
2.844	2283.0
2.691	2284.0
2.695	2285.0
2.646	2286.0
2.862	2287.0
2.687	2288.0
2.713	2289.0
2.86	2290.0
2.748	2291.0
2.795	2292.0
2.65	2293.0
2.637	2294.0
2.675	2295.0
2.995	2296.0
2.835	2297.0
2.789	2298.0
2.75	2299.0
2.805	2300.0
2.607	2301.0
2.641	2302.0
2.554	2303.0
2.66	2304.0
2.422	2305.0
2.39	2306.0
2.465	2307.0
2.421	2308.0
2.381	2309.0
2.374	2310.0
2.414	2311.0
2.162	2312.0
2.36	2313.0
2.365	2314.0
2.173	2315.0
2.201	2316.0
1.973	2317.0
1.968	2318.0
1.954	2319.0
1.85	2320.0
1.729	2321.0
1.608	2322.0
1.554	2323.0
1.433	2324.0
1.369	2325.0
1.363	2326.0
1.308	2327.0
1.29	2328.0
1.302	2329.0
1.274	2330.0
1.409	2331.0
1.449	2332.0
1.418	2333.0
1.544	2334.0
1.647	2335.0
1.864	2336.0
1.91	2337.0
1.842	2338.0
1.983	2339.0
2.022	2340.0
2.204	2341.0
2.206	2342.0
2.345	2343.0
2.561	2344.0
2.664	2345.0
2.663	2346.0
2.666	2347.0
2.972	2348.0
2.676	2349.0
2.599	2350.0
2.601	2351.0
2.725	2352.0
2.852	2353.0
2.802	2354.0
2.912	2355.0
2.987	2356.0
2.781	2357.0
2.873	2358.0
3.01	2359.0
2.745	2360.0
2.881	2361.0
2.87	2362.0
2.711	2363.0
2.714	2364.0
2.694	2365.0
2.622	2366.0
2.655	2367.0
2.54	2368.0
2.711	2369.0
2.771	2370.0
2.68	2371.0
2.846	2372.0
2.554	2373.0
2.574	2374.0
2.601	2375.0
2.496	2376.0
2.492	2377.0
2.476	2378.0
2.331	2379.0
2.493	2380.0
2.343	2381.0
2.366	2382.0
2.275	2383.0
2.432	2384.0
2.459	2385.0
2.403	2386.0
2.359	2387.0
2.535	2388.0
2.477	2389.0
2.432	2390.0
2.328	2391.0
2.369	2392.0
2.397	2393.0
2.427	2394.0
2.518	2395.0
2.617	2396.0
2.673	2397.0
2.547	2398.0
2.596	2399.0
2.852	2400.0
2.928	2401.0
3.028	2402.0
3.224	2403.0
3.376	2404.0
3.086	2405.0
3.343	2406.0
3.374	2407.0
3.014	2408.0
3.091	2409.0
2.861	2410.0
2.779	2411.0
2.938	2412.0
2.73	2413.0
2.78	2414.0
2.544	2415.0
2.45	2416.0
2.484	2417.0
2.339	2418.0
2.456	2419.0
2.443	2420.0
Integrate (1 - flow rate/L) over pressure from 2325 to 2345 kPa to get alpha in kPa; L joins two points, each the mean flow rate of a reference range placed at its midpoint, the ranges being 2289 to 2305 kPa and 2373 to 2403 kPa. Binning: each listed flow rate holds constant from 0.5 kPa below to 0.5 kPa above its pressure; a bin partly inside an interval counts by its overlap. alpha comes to 6.7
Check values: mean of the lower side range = 2.72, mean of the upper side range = 2.52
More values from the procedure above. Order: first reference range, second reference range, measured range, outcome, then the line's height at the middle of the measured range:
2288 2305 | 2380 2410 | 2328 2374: 5.0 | 2.7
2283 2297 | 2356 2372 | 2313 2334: 8.3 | 2.75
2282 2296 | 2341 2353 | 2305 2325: 4.5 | 2.68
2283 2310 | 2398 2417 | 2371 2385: 1.8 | 2.85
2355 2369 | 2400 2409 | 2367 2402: 5.1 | 2.97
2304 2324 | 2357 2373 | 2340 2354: -0.2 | 2.53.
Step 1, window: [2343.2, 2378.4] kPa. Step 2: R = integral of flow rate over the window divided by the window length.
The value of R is 2.71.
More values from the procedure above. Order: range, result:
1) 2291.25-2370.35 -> 2.32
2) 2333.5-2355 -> 2.36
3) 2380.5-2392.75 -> 2.4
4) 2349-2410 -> 2.69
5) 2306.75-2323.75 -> 2.1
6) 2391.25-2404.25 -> 2.71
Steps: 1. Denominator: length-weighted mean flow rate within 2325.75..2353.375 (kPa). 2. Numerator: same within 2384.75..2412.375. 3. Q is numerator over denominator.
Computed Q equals 1.34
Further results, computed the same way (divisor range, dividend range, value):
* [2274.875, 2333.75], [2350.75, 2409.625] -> 1.17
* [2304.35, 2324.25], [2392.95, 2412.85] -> 1.36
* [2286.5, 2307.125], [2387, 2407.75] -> 1.02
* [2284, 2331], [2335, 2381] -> 1.13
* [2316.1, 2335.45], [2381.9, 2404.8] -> 1.67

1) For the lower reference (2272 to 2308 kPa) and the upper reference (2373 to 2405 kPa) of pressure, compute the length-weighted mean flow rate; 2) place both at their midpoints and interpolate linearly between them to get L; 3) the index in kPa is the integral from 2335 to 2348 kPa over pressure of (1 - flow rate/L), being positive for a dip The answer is 1.9 kPa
